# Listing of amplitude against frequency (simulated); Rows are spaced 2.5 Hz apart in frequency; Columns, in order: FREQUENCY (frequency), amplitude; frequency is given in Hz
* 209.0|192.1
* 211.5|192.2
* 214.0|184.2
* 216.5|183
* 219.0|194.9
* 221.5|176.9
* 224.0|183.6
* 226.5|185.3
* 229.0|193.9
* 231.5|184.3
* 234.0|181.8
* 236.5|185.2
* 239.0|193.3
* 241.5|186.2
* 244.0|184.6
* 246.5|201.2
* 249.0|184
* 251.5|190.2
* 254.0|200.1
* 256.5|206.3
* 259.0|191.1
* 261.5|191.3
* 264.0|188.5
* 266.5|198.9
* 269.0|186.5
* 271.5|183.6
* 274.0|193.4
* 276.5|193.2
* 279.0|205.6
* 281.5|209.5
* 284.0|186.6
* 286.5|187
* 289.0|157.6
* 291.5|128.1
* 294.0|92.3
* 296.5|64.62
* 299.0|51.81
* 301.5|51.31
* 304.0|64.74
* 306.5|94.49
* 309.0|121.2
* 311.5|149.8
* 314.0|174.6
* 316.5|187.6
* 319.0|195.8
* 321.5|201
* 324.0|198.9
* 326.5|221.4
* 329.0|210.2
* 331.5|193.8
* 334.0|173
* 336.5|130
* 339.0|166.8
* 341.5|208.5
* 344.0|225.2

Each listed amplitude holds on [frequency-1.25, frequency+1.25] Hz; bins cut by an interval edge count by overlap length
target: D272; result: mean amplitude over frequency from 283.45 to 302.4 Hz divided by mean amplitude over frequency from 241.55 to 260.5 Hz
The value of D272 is 0.6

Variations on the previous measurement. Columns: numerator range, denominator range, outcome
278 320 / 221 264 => 0.72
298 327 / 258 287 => 0.73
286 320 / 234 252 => 0.64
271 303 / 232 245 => 0.78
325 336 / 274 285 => 0.98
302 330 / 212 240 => 0.87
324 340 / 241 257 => 0.95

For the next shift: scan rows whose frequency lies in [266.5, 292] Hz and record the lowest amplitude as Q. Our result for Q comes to 128.1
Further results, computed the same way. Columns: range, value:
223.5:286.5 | 181.8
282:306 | 51.31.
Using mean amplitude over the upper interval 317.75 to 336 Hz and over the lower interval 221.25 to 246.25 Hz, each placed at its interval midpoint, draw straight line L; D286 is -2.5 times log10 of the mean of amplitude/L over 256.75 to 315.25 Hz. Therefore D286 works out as 0.254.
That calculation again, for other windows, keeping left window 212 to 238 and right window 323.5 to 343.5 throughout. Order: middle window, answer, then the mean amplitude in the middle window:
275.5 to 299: 0.23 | 152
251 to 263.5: -0.05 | 196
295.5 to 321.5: 0.49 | 120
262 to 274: -0.02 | 190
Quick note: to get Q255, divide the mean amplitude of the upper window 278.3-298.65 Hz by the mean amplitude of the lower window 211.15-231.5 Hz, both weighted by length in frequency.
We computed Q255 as 0.79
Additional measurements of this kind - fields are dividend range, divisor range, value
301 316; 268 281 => 0.60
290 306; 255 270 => 0.40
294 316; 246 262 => 0.51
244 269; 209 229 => 1.04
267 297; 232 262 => 0.88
